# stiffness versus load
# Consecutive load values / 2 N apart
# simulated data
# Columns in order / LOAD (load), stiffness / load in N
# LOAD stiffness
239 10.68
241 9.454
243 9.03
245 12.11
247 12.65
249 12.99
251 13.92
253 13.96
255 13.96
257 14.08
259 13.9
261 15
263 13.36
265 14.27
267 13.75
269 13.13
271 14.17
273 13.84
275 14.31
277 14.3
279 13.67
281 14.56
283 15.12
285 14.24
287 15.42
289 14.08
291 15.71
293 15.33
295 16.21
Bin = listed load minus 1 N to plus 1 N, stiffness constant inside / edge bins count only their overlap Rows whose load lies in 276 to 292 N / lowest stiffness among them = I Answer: 13.67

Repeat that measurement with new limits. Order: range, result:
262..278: 13.13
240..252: 9.03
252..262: 13.9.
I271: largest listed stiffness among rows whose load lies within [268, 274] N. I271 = 14.17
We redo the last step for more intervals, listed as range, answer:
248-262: 15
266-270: 13.75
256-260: 14.08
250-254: 13.96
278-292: 15.71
